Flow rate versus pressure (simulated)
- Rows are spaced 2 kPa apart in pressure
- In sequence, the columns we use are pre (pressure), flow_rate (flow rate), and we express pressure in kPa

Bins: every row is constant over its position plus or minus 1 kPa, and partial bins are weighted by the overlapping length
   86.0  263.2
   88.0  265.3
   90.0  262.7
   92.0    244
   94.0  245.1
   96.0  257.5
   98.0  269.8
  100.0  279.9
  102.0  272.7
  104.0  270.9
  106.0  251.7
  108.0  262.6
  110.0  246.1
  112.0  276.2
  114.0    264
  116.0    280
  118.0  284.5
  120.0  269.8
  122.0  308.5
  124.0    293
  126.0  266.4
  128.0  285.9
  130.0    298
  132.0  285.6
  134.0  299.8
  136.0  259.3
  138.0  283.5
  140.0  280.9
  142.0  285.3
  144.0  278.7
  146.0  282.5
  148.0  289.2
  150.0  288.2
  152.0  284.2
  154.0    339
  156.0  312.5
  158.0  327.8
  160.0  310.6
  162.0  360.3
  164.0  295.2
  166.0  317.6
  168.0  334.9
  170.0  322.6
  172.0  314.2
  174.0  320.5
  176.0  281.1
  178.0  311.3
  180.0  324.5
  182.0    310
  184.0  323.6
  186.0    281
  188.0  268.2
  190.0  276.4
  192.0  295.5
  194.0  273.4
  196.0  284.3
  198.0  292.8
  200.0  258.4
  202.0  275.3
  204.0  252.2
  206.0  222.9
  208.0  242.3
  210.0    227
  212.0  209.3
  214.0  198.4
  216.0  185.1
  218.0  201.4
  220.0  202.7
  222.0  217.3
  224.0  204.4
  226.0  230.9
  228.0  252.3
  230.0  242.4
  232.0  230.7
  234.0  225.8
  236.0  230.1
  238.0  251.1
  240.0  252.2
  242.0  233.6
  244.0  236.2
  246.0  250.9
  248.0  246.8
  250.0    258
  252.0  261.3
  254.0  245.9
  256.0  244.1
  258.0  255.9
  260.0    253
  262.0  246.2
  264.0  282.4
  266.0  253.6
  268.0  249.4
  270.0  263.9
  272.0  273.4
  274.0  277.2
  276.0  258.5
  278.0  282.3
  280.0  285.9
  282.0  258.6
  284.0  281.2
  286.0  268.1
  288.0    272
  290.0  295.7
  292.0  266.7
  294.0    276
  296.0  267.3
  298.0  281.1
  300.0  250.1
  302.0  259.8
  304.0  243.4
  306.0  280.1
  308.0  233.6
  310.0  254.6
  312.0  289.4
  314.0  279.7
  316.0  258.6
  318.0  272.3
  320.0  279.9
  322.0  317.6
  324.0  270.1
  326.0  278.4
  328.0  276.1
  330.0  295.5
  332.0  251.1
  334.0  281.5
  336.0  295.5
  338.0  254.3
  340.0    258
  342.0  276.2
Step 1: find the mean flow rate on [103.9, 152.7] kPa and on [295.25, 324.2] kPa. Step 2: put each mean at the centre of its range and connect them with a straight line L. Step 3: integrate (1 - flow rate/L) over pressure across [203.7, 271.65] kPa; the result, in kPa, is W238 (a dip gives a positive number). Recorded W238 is 8.9 kPa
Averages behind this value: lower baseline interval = 279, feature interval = 237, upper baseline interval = 269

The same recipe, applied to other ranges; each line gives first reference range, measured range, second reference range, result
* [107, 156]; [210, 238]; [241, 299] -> 5.2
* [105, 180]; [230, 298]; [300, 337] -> 4.9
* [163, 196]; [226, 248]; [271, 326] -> 3.6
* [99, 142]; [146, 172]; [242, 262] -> -4.3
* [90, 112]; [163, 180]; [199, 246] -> -4.9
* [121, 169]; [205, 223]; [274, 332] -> 4.7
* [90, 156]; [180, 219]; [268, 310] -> 2.1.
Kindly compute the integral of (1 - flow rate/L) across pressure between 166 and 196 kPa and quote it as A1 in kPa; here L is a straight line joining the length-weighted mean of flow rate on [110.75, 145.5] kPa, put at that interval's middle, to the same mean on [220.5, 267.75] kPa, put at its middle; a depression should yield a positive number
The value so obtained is -4.3 kPa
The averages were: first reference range 282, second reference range 243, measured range 303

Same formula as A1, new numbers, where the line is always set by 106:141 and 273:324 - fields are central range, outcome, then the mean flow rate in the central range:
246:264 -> 1.3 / 253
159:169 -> -1.7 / 324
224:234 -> 1.5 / 234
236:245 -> 1.1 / 242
